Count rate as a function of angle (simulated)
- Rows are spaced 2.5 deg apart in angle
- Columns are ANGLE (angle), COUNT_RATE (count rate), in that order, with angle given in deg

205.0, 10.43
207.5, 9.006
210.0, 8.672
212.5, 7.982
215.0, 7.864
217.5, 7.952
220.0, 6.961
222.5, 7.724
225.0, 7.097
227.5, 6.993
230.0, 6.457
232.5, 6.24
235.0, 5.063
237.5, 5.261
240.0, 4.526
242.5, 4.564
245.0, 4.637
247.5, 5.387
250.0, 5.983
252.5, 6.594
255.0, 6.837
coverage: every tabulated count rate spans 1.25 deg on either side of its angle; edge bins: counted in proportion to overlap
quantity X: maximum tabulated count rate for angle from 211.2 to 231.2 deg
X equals 7.982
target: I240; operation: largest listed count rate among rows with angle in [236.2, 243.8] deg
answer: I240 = 5.261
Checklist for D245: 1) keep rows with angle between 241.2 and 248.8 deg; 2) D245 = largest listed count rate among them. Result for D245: 5.387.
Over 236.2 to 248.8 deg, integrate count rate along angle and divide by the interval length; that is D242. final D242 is 4.88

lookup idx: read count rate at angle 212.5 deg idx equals 7.982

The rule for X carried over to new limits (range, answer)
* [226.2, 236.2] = 6.993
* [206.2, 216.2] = 9.006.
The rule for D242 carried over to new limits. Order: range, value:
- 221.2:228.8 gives 7.26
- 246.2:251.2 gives 5.67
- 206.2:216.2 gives 8.39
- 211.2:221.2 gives 7.7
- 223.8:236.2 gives 6.37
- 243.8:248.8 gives 5.03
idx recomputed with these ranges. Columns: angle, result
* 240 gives 4.526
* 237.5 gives 5.261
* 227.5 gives 6.993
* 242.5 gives 4.564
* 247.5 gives 5.387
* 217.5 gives 7.952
